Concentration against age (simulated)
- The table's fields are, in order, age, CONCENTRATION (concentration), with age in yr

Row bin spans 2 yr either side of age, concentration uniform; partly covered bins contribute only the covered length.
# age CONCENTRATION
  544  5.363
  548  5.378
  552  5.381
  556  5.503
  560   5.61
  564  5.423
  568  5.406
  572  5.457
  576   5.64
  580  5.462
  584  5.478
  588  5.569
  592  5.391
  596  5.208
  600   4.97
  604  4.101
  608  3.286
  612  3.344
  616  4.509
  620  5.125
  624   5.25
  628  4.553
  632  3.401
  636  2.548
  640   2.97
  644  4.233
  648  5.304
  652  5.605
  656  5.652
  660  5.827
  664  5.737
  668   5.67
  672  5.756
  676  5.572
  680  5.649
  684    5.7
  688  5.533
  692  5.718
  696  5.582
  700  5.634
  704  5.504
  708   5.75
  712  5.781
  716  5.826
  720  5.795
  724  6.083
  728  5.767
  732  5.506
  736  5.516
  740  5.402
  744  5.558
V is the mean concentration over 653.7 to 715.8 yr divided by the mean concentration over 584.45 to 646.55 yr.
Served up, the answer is 1.31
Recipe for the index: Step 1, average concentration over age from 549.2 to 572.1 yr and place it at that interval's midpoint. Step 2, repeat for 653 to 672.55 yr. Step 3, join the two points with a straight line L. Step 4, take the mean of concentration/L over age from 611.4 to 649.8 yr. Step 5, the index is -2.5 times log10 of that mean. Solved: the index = 0.334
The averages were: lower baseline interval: 5.46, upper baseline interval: 5.72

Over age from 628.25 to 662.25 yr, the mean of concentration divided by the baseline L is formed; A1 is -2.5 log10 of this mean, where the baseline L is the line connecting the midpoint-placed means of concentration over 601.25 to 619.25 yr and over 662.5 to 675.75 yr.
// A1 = 0.133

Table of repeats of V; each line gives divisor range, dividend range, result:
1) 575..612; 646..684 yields 1.15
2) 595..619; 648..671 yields 1.34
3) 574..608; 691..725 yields 1.12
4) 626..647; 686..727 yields 1.58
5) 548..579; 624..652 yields 0.74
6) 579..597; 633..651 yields 0.71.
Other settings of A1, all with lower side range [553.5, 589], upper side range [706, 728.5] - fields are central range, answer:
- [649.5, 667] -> 0.00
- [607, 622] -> 0.33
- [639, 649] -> 0.33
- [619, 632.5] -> 0.20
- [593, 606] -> 0.16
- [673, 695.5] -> 0.02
